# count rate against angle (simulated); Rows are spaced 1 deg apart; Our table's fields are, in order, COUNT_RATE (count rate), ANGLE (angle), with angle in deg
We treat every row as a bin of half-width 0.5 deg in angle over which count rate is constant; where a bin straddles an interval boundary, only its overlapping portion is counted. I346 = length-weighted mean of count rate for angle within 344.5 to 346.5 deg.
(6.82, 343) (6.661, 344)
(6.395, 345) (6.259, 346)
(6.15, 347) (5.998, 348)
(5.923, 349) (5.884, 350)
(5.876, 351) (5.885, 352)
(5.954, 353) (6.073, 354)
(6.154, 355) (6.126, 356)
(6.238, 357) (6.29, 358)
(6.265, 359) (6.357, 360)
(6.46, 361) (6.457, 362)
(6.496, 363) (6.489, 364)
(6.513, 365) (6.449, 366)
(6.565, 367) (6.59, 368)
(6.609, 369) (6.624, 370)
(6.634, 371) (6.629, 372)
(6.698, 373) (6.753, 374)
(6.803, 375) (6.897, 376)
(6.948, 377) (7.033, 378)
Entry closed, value 6.33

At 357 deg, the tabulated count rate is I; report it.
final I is 6.238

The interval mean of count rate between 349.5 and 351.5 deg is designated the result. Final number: 5.88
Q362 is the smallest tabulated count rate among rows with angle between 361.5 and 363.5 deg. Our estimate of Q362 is 6.457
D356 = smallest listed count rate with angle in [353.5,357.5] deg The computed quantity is 6.073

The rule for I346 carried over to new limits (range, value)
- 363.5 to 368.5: 6.52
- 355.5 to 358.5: 6.22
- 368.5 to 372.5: 6.62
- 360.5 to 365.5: 6.48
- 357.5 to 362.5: 6.37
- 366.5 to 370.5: 6.6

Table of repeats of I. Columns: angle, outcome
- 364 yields 6.489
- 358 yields 6.29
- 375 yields 6.803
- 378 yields 7.033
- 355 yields 6.154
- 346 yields 6.259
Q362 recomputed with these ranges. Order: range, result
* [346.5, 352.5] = 5.876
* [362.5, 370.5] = 6.449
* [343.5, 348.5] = 5.998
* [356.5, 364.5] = 6.238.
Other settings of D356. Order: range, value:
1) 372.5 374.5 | 6.698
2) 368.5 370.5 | 6.609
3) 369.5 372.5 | 6.624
